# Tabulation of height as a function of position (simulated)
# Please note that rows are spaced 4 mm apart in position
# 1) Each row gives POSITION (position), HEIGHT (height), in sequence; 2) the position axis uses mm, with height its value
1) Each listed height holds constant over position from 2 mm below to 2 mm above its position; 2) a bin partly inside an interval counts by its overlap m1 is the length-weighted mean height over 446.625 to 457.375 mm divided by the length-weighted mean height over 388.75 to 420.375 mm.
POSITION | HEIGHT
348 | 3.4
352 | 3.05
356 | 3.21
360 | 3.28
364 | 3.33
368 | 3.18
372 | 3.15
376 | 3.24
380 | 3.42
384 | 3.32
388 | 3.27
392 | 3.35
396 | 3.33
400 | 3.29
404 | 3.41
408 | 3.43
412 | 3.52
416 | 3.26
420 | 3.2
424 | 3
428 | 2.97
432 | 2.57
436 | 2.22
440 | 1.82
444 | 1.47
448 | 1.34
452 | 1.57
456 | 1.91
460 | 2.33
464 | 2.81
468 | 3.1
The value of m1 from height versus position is 0.48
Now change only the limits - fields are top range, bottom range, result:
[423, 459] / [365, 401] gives 0.63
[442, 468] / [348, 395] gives 0.61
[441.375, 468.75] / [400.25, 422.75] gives 0.60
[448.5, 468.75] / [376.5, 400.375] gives 0.67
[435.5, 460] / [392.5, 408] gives 0.52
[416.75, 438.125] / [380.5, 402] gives 0.85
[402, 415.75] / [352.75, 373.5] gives 1.06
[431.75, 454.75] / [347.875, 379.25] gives 0.55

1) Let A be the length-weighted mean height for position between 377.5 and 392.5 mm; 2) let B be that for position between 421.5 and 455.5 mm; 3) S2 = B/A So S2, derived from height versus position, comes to 0.64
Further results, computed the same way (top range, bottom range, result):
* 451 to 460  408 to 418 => 0.56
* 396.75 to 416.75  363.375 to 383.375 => 1.04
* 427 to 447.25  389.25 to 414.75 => 0.63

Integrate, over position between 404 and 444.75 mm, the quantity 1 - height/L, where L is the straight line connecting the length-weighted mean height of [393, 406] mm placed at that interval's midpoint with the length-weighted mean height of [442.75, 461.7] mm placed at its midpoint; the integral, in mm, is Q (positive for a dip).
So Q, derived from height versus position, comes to -3.2 mm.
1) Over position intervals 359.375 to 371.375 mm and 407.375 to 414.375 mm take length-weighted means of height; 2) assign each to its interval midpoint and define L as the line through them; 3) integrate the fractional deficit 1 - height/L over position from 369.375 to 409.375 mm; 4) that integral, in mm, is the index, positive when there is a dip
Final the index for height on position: 0.6 mm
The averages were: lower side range 3.25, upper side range 3.47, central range 3.32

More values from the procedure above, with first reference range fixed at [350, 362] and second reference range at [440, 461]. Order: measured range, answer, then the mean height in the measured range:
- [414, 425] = -4.93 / 3.17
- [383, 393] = -2.35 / 3.31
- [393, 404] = -3.58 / 3.33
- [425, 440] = -3.90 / 2.51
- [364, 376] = -0.99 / 3.21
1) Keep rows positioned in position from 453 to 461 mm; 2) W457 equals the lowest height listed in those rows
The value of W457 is 1.91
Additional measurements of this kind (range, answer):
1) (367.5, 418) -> 3.15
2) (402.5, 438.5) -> 2.22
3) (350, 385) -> 3.05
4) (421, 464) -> 1.34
